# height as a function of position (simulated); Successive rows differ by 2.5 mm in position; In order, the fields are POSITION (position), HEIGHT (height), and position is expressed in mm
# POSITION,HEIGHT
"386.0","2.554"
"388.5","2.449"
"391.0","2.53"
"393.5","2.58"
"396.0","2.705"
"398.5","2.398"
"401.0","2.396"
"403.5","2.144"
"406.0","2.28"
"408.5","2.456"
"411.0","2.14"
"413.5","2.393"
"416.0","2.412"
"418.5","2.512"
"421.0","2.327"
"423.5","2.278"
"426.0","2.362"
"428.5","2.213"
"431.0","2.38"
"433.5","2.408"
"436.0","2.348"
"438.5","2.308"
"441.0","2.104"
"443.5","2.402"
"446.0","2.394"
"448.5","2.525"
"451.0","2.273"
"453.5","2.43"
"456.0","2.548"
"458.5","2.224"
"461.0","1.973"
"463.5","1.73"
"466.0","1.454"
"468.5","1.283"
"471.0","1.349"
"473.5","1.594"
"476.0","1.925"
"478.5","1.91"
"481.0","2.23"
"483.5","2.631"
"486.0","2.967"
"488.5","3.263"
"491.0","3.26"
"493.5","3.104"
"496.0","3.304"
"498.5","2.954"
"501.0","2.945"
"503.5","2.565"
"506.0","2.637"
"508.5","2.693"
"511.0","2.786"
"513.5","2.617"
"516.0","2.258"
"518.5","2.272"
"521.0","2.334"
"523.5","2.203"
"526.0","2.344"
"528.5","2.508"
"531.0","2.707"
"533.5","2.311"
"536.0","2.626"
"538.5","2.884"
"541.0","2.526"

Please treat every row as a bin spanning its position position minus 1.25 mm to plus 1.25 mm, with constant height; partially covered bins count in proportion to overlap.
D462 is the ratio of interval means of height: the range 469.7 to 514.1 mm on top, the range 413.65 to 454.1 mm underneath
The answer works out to 1.1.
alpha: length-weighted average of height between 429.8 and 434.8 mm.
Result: 2.39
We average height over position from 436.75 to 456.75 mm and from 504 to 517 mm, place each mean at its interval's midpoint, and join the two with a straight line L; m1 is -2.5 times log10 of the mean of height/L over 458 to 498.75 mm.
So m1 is 0.09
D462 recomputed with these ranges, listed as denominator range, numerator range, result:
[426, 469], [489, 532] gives 1.22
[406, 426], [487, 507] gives 1.28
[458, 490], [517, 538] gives 1.19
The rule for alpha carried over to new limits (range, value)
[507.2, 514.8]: 2.7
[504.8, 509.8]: 2.67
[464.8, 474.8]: 1.42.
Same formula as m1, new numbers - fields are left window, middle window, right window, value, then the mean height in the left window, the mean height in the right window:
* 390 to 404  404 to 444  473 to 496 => 0.085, 2.47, 2.61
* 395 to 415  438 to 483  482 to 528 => 0.244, 2.36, 2.72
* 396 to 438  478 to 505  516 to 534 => -0.202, 2.35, 2.38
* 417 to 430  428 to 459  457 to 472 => -0.173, 2.34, 1.69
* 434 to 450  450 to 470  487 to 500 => 0.303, 2.35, 3.17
